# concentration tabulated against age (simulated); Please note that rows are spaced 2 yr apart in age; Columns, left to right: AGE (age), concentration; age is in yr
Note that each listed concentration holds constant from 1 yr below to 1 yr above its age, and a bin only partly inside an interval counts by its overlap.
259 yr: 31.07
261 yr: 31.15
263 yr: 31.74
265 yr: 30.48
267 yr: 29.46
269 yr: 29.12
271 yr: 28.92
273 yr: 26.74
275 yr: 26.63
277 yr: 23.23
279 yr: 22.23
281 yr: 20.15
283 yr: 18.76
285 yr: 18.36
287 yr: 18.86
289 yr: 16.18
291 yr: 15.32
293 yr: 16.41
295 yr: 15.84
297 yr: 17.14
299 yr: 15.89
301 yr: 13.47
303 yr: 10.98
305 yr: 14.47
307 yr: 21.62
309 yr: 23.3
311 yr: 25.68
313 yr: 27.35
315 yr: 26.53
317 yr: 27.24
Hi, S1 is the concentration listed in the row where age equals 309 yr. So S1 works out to 23.3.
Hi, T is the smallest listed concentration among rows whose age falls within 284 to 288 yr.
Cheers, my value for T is 18.36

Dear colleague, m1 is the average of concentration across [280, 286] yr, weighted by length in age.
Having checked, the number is 19.1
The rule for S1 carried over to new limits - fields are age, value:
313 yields 27.35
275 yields 26.63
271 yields 28.92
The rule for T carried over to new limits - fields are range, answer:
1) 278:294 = 15.32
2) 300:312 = 10.98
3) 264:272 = 28.92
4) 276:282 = 20.15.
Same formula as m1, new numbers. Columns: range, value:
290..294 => 15.9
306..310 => 22.5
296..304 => 14.4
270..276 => 27.4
